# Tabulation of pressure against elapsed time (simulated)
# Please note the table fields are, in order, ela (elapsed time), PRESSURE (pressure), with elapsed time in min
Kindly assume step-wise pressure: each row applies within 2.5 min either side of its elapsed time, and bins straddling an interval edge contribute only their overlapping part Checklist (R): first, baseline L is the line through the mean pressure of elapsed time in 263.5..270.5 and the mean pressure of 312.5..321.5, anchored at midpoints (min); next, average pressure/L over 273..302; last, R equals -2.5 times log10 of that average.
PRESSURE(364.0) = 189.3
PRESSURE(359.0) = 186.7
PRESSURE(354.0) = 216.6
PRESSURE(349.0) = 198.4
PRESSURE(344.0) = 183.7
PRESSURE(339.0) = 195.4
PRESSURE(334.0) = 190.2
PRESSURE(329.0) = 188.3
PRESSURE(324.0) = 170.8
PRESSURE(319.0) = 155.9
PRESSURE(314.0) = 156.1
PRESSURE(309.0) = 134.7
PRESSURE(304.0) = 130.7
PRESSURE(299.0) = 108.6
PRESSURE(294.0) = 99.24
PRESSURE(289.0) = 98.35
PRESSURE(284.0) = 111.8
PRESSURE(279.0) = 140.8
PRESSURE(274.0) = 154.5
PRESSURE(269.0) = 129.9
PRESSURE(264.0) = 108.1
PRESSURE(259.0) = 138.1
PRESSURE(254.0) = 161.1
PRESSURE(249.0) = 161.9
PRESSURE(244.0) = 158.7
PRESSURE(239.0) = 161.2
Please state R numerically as 0.14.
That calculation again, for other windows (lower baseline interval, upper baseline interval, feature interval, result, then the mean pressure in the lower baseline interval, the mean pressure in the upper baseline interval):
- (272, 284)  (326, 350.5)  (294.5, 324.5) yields 0.21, 140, 190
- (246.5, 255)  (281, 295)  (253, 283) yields -0.02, 162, 105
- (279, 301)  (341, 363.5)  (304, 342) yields -0.09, 109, 196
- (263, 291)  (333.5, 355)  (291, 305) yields 0.32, 125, 196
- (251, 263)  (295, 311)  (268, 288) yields 0.02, 145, 122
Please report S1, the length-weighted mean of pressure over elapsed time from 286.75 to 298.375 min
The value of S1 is 100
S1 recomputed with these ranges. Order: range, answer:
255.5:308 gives 123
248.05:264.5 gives 145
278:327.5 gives 132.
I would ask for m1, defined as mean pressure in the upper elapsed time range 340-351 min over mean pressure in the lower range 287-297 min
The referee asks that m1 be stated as 1.9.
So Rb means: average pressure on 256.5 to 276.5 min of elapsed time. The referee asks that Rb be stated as 133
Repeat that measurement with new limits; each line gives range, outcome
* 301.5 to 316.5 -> 140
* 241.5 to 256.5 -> 161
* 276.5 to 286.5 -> 126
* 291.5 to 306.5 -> 113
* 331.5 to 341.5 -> 193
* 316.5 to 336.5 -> 176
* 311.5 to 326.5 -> 161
